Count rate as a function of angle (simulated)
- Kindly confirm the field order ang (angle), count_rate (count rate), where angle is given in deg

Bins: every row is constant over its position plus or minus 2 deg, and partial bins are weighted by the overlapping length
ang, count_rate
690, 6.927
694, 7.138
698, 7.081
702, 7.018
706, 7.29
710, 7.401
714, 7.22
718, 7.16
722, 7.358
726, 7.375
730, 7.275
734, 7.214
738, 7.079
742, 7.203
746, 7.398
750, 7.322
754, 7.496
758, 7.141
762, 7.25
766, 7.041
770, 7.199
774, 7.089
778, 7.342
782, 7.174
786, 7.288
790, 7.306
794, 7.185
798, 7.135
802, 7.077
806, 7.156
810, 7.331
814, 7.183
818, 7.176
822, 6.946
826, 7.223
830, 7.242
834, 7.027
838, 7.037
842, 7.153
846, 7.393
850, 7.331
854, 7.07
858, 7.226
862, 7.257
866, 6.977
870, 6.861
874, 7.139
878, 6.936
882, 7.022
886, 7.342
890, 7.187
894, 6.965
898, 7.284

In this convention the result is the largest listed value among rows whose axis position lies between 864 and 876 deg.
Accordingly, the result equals 7.139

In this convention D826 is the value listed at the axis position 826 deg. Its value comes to 7.223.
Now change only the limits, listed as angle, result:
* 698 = 7.081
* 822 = 6.946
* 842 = 7.153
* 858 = 7.226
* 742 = 7.203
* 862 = 7.257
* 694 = 7.138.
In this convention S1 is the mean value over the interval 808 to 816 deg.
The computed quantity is 7.26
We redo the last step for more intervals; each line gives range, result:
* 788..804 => 7.18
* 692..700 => 7.11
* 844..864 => 7.26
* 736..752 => 7.25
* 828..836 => 7.13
